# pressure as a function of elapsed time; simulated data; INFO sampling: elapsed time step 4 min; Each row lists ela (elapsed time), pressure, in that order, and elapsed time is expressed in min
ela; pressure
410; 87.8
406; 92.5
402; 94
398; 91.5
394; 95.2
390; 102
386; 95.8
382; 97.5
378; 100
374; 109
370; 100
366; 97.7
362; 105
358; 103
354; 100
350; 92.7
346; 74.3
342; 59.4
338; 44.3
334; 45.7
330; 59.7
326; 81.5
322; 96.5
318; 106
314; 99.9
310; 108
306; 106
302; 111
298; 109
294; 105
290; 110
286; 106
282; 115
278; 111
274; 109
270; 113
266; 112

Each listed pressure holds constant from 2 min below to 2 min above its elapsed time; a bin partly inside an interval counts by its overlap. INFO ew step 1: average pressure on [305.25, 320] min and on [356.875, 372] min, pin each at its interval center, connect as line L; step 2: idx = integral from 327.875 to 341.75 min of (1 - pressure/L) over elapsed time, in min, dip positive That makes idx 7.0 min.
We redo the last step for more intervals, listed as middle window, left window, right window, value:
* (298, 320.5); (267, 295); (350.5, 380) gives 0.2 min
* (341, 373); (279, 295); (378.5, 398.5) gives 2.4 min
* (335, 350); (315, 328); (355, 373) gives 5.4 min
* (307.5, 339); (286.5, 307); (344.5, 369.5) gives 6.6 min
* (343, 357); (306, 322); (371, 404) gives 1.8 min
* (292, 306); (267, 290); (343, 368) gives -0.2 min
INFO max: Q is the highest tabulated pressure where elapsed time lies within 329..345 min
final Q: 59.7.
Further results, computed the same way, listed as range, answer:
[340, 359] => 103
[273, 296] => 115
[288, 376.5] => 111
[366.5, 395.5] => 109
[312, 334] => 106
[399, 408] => 94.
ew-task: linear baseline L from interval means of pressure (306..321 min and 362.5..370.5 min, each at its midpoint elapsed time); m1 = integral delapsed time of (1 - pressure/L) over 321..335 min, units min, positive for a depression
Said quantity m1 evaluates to 4.4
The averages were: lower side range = 104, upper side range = 99.8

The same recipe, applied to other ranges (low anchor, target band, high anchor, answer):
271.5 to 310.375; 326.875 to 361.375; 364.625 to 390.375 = 9.81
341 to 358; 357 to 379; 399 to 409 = -3.68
